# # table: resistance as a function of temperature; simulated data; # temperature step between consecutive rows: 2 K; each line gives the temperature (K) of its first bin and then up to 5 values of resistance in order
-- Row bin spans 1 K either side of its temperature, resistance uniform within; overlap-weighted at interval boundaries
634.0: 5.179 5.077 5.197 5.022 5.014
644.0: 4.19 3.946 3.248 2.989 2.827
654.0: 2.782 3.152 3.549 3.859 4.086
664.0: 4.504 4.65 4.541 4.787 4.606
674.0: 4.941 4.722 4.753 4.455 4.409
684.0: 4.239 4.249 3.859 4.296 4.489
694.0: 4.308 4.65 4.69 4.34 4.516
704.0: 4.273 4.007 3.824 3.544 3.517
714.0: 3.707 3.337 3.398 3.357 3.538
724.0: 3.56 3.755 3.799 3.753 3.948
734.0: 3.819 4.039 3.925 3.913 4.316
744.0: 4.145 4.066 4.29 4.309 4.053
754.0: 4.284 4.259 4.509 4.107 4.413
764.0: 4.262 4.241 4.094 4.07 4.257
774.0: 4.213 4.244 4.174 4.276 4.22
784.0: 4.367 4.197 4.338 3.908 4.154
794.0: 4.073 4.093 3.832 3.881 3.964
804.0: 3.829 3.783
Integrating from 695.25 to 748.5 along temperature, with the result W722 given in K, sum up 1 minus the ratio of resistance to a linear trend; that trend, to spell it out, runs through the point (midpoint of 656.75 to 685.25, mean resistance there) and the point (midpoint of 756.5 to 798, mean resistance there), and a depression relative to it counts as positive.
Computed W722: 4.9 K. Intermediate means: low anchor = 4.42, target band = 3.92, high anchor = 4.2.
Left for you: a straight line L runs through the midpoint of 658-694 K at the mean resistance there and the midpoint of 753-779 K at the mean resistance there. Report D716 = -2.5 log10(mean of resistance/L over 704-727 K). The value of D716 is 0.19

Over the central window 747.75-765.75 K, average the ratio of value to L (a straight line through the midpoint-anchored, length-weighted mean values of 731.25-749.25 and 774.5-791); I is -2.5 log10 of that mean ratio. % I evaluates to -0.04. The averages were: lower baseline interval 4.06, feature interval 4.27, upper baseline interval 4.22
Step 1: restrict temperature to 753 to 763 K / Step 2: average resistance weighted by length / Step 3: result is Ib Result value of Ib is 4.31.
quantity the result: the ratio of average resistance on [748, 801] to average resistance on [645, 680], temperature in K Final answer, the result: 1.04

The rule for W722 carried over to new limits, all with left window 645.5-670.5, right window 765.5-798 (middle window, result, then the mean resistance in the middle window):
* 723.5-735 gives 0.6 K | 3.78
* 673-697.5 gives -4.0 K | 4.45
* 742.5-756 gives -0.5 K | 4.2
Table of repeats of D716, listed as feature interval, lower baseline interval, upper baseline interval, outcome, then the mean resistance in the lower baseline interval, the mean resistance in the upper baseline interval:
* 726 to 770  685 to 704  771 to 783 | 0.04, 4.37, 4.23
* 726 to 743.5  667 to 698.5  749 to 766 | 0.11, 4.5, 4.27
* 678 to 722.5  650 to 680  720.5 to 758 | 0.00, 4.1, 3.99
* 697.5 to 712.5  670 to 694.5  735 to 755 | 0.07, 4.46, 4.13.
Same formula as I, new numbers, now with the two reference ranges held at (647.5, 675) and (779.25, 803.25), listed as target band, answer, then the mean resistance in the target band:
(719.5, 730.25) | 0.11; 3.63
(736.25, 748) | -0.02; 4.09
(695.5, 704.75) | -0.14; 4.49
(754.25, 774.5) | -0.05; 4.24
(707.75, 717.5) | 0.12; 3.56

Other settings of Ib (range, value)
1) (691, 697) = 4.48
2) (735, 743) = 4.05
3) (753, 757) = 4.27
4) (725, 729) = 3.78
